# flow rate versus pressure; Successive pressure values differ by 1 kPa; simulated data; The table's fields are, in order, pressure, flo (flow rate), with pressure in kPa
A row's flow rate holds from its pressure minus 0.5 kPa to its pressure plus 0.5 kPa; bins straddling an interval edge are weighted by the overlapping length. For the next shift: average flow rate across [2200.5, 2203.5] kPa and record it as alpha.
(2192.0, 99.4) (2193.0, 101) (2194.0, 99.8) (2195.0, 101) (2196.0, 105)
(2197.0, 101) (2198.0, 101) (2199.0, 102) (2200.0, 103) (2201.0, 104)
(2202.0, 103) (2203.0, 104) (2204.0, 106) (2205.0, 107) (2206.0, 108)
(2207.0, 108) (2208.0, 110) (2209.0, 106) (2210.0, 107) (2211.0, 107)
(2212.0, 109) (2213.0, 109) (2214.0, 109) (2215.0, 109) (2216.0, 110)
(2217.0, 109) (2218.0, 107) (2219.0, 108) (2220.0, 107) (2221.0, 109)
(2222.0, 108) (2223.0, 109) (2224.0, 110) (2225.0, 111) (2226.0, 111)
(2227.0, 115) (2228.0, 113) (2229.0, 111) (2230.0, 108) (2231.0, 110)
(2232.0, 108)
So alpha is 104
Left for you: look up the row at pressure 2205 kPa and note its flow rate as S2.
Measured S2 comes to 107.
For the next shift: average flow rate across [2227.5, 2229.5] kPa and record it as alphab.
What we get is 112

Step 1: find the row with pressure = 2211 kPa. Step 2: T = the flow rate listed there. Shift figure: 107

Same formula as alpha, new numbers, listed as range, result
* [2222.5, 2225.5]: 110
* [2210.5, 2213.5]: 108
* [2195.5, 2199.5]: 102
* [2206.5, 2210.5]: 108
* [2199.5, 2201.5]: 104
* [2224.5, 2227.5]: 112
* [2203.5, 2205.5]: 106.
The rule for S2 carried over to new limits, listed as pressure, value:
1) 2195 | 101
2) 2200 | 103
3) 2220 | 107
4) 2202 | 103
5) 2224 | 110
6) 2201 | 104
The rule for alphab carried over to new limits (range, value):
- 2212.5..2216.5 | 109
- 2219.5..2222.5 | 108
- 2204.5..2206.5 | 108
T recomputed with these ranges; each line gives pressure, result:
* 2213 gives 109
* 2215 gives 109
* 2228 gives 113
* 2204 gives 106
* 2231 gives 110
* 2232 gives 108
